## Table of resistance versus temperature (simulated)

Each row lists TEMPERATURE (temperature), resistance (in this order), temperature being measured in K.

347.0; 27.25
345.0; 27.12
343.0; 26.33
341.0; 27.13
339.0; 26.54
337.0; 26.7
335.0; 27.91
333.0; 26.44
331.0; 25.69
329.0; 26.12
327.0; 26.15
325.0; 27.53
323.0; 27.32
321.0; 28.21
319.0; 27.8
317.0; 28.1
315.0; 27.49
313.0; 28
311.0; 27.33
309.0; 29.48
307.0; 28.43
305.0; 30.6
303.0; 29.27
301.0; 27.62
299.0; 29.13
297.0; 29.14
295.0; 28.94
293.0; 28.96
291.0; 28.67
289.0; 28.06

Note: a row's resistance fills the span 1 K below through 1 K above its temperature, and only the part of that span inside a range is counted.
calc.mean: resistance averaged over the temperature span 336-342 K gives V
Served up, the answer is 26.8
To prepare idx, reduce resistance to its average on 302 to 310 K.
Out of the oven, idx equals 29.4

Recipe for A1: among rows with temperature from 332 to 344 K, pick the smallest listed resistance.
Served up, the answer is 26.33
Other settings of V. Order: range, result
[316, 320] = 28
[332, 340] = 26.9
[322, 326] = 27.4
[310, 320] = 27.7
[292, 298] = 29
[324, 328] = 26.8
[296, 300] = 29.1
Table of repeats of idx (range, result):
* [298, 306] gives 29.2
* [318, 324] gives 27.8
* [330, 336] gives 26.7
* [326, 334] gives 26.1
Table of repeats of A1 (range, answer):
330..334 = 25.69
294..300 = 28.94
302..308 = 28.43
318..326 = 27.32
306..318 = 27.33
